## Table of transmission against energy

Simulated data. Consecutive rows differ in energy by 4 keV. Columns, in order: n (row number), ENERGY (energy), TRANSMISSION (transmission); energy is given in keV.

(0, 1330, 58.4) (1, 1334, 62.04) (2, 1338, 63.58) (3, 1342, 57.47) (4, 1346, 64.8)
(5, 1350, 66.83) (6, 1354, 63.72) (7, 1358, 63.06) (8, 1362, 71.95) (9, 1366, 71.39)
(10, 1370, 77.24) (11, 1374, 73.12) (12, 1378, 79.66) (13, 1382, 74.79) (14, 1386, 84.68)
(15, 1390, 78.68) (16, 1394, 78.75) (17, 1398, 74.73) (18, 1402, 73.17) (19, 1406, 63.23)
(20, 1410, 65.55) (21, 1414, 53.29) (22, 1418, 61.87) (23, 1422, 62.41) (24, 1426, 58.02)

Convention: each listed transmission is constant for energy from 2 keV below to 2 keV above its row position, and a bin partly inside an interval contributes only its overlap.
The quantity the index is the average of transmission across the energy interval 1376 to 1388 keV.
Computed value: 79.7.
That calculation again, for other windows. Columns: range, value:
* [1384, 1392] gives 81.7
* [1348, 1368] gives 67.4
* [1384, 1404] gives 78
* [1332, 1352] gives 62.9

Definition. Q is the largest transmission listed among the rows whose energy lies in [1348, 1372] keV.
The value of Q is 77.24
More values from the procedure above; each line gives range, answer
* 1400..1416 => 73.17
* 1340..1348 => 64.8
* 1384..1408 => 84.68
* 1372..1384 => 79.66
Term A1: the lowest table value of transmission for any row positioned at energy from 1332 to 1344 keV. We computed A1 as 57.47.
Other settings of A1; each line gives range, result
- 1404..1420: 53.29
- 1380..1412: 63.23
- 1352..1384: 63.06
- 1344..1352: 64.8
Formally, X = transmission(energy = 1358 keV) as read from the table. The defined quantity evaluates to 63.06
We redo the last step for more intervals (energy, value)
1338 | 63.58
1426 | 58.02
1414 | 53.29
